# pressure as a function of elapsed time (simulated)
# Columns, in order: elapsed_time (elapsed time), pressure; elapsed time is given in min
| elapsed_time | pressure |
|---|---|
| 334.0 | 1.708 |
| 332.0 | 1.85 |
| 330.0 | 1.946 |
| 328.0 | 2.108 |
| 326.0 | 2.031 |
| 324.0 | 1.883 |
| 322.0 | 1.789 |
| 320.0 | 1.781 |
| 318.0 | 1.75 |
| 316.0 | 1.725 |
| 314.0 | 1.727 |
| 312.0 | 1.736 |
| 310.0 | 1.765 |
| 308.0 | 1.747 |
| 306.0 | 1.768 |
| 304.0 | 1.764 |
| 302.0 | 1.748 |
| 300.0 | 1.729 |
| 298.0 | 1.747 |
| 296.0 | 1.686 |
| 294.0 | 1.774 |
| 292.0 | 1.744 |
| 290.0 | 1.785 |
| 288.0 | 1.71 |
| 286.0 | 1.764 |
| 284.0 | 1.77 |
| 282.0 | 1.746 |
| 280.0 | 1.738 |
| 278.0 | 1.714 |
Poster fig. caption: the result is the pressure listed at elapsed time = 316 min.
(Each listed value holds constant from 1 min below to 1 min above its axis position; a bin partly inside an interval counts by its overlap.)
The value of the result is 1.725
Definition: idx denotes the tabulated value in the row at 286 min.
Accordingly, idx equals 1.764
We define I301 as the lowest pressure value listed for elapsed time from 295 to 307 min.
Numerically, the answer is 1.686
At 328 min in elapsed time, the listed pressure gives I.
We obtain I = 2.108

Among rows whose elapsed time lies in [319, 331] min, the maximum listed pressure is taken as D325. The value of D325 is 2.108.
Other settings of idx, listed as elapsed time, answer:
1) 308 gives 1.747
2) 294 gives 1.774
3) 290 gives 1.785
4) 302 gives 1.748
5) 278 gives 1.714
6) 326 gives 2.031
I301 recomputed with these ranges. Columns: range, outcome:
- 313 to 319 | 1.725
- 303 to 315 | 1.727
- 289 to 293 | 1.744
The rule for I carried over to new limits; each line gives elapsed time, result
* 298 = 1.747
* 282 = 1.746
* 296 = 1.686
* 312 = 1.736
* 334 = 1.708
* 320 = 1.781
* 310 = 1.765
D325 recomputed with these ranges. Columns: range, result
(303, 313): 1.768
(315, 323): 1.789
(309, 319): 1.765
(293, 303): 1.774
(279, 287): 1.77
